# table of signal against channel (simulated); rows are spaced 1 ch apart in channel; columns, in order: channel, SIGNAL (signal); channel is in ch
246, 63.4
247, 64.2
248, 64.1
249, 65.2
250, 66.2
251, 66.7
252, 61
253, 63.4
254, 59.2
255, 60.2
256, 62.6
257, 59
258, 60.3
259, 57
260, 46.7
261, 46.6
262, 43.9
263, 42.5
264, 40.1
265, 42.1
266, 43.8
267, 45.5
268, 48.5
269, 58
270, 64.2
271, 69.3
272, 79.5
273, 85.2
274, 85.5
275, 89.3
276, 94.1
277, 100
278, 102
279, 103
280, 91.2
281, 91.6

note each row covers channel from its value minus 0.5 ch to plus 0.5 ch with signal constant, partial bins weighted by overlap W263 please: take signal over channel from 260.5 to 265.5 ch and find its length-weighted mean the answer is 43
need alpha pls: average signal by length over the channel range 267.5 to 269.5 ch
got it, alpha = 53.2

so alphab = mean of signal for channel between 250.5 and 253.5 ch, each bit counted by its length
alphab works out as 63.7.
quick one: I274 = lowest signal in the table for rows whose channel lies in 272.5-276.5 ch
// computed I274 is 85.2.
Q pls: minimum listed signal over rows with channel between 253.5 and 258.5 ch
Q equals 59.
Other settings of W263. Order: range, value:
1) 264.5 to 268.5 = 45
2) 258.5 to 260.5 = 51.9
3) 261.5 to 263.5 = 43.2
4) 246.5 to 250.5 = 64.9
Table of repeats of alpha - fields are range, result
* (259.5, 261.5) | 46.7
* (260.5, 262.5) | 45.2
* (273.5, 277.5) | 92.2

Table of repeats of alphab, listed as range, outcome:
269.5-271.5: 66.8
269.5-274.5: 76.7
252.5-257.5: 60.9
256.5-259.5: 58.8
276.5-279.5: 102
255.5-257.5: 60.8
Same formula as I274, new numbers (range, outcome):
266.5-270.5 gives 45.5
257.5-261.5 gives 46.6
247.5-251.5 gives 64.1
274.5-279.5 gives 89.3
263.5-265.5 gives 40.1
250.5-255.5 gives 59.2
